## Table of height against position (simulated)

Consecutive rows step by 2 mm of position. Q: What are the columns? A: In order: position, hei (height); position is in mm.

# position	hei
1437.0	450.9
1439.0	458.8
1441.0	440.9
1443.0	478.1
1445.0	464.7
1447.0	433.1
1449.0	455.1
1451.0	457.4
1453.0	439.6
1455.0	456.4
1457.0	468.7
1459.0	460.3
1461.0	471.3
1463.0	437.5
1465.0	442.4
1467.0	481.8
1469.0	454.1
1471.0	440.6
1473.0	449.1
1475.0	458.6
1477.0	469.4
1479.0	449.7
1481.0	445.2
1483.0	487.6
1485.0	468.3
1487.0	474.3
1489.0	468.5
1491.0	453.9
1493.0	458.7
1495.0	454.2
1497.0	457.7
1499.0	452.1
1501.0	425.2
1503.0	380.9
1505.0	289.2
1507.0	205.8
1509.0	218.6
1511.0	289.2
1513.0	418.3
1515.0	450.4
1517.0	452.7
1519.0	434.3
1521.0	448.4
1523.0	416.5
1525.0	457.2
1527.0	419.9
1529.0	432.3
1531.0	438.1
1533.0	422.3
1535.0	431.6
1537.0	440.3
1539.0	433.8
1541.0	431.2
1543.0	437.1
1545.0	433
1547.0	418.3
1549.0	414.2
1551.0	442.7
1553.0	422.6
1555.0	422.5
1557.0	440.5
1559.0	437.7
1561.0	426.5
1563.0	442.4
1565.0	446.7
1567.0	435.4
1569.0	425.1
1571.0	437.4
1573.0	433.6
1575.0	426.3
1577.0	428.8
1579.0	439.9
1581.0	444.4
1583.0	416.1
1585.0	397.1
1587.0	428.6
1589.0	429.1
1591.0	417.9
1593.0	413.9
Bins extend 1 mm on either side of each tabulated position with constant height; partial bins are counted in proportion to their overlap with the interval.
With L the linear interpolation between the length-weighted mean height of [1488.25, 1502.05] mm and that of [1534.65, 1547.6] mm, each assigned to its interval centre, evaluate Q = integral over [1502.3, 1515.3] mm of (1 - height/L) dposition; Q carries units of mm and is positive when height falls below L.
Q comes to 3.87 mm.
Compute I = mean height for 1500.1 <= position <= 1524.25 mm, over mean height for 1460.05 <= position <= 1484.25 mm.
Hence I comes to 0.8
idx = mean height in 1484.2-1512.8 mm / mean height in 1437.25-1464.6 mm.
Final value 0.86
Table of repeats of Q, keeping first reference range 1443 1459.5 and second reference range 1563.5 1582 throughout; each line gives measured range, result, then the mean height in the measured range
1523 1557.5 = 0.77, 431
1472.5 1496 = -0.60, 462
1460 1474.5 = -0.03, 454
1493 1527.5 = 4.02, 394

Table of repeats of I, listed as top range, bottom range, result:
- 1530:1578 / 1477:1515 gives 1.06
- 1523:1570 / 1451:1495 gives 0.94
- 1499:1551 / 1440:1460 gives 0.89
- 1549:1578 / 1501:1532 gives 1.12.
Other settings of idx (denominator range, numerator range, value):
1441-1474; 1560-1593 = 0.94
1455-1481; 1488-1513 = 0.83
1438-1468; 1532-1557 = 0.94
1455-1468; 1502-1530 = 0.83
